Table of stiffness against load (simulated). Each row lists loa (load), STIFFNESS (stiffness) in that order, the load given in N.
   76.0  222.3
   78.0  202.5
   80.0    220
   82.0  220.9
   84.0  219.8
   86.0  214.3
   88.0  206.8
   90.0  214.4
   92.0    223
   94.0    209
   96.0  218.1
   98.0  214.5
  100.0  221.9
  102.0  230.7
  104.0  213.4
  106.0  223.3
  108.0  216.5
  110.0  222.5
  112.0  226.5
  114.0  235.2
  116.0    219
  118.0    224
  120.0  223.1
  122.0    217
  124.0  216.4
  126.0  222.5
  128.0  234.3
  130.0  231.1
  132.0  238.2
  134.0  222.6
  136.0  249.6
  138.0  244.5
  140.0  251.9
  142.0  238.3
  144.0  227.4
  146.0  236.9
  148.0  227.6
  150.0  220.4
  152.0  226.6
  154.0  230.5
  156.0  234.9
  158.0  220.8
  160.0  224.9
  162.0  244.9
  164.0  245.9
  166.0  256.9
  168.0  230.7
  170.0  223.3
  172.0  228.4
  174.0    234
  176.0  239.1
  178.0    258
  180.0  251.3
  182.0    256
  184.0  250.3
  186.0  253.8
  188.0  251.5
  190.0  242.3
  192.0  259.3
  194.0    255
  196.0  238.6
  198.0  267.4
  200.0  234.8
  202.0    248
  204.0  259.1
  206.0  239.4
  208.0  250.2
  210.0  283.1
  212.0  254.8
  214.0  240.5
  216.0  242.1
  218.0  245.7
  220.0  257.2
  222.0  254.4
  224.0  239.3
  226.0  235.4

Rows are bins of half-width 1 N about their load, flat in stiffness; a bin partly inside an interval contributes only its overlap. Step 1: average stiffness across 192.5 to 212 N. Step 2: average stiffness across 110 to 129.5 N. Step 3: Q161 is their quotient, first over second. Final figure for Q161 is 1.13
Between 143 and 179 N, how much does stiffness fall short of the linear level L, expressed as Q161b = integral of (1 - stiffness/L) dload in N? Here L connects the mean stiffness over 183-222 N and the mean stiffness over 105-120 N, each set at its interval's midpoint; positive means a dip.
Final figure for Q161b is 0.7 N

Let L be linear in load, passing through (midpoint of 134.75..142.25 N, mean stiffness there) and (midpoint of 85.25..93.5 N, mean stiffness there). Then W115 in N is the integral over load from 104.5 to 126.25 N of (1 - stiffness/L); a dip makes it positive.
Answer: 0.84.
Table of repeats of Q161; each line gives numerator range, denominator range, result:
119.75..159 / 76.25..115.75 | 1.06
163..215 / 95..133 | 1.11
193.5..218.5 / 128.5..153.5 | 1.07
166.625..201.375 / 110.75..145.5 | 1.06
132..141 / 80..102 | 1.11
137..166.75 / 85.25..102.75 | 1.09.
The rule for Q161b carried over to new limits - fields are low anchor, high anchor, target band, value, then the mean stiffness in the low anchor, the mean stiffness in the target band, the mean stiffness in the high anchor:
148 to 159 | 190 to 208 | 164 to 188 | -0.6 N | 227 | 244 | 250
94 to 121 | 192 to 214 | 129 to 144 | -0.5 N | 222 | 239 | 253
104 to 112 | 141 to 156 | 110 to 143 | -0.8 N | 221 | 231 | 230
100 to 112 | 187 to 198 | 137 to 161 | 0.4 N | 222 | 232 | 251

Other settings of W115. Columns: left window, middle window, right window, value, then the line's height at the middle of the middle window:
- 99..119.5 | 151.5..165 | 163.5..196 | 0.3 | 239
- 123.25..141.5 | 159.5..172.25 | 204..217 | 0.3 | 242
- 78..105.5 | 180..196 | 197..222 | -0.4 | 246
